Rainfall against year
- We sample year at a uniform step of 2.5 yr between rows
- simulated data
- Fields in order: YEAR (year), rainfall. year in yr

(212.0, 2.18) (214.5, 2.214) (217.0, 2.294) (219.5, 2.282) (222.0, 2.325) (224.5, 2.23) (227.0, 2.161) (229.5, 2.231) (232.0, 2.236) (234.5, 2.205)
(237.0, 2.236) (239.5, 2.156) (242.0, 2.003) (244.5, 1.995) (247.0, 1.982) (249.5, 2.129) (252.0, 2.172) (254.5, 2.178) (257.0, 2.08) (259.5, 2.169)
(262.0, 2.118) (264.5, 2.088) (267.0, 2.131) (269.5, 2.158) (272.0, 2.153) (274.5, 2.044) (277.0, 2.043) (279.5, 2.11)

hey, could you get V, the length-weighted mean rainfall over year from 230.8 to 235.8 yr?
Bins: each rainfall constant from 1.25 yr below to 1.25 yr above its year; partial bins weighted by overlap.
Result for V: 2.22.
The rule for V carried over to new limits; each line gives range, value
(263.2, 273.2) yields 2.13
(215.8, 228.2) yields 2.26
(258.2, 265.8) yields 2.12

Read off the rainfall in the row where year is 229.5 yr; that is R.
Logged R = 2.231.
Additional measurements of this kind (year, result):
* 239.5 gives 2.156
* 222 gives 2.325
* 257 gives 2.08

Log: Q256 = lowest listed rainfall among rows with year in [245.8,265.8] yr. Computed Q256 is 1.982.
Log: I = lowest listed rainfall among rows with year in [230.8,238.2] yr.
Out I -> 2.205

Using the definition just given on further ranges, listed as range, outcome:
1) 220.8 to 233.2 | 2.161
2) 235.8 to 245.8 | 1.995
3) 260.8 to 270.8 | 2.088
